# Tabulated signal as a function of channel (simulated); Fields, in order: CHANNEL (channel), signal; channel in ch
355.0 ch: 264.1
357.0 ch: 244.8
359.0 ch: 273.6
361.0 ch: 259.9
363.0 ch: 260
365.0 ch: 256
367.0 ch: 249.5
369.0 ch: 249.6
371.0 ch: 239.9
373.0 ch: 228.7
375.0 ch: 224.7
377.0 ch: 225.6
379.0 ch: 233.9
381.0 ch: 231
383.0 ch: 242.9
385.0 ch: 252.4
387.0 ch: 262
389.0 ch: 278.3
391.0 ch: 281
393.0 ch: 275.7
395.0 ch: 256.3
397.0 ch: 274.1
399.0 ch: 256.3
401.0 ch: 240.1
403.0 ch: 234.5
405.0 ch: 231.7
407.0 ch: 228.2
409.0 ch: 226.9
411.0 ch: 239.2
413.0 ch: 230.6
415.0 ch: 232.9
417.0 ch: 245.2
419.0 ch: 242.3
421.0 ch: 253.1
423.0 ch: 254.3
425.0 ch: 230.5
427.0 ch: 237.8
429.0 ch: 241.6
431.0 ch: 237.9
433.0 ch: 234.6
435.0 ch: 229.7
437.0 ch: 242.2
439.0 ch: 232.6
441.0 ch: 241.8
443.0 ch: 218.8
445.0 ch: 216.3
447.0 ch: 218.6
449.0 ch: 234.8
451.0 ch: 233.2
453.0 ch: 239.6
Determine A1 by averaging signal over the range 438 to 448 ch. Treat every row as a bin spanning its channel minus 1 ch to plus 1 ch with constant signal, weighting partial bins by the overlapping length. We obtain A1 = 226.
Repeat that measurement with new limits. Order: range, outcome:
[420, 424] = 254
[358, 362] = 267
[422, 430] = 241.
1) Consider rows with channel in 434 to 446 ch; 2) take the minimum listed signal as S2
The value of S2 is 216.3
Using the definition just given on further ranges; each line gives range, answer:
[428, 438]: 229.7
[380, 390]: 231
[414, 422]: 232.9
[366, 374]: 228.7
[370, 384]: 224.7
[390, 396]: 256.3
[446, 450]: 218.6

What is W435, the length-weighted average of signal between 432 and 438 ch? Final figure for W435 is 236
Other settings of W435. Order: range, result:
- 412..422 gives 241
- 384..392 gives 268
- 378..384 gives 236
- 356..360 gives 259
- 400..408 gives 234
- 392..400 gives 266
